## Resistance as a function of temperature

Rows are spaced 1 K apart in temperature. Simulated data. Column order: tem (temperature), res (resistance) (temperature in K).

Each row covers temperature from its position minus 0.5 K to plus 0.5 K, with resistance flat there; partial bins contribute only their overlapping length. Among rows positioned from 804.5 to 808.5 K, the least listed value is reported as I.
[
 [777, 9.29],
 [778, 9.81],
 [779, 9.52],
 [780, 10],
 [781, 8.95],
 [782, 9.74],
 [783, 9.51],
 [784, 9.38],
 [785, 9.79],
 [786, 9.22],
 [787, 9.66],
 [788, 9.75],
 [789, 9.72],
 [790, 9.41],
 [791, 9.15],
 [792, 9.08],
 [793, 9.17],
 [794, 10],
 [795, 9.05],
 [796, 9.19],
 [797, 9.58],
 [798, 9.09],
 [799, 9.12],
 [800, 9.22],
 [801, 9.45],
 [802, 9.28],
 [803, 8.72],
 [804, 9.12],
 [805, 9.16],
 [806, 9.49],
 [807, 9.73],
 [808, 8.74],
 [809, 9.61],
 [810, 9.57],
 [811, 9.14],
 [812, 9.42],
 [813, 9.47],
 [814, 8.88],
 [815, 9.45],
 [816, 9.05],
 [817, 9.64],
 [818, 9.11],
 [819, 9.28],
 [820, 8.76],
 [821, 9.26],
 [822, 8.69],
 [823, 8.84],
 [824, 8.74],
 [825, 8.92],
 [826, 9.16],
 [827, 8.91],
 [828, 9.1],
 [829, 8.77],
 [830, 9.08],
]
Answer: 8.74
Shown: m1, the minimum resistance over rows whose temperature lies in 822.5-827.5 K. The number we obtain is 8.74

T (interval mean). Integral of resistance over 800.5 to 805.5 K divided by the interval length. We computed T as 9.15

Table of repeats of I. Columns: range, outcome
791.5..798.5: 9.05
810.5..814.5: 8.88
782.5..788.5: 9.22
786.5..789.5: 9.66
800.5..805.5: 8.72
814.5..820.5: 8.76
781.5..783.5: 9.51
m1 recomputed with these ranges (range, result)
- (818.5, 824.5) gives 8.69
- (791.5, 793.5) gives 9.08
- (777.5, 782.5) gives 8.95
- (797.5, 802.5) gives 9.09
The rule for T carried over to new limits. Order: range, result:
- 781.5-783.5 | 9.62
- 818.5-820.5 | 9.02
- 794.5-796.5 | 9.12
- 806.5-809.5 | 9.36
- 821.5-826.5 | 8.87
